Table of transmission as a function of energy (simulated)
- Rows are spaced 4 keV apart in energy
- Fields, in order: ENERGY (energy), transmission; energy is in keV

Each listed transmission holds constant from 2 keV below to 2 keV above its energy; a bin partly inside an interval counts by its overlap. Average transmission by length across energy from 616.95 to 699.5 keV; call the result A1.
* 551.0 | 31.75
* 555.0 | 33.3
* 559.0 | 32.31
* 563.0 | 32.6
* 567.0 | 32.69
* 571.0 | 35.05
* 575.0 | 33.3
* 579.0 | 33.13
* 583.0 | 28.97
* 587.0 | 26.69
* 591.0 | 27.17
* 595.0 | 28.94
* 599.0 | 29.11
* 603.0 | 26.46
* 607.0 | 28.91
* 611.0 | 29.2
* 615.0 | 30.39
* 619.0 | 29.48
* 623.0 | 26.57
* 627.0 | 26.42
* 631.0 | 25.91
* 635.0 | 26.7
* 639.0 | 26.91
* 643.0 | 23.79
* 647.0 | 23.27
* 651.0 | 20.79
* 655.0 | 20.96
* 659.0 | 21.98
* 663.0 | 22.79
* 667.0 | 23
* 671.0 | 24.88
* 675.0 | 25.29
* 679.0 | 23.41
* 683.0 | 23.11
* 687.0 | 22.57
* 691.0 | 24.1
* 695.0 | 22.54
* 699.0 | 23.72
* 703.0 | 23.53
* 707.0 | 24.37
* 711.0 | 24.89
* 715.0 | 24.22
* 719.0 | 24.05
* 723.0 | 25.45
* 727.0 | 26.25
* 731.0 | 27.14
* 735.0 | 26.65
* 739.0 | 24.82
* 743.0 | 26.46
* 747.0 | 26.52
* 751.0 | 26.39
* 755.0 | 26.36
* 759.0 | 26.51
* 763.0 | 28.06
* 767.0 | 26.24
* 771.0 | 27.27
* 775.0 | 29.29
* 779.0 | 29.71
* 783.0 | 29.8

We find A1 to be 24.2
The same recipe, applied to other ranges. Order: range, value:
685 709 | 23.5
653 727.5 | 23.7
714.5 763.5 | 26.1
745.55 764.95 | 26.8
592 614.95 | 28.6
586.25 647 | 27.4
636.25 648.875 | 24.8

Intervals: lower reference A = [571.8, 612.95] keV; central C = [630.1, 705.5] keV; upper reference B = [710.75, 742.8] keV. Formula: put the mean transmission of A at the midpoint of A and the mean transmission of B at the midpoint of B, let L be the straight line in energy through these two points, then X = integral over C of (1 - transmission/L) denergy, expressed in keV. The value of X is 9.9 keV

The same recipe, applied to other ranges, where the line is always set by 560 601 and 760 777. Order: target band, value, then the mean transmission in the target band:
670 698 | 5.2 keV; 23.7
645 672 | 6.5 keV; 22.4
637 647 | 1.6 keV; 24.9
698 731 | 4.4 keV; 24.7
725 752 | 1.8 keV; 26.3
